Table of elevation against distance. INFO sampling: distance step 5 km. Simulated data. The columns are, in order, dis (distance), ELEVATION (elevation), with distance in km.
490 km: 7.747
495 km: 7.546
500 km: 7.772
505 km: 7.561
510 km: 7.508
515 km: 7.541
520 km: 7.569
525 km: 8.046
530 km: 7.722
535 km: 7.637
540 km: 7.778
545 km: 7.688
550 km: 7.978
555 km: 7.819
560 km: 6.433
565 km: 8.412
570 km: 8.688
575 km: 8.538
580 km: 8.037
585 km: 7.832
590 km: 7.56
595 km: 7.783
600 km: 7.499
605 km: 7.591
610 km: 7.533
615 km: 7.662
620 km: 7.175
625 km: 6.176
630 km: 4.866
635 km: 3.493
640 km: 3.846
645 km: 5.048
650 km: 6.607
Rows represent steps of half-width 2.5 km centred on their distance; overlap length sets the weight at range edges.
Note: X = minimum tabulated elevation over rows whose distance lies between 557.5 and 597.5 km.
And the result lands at 6.433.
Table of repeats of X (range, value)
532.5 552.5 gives 7.637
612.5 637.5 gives 3.493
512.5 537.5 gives 7.541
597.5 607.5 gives 7.499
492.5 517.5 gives 7.508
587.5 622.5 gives 7.175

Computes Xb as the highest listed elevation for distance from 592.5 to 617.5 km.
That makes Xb 7.783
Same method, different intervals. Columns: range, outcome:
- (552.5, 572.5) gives 8.688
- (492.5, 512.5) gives 7.772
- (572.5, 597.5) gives 8.538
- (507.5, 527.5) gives 8.046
